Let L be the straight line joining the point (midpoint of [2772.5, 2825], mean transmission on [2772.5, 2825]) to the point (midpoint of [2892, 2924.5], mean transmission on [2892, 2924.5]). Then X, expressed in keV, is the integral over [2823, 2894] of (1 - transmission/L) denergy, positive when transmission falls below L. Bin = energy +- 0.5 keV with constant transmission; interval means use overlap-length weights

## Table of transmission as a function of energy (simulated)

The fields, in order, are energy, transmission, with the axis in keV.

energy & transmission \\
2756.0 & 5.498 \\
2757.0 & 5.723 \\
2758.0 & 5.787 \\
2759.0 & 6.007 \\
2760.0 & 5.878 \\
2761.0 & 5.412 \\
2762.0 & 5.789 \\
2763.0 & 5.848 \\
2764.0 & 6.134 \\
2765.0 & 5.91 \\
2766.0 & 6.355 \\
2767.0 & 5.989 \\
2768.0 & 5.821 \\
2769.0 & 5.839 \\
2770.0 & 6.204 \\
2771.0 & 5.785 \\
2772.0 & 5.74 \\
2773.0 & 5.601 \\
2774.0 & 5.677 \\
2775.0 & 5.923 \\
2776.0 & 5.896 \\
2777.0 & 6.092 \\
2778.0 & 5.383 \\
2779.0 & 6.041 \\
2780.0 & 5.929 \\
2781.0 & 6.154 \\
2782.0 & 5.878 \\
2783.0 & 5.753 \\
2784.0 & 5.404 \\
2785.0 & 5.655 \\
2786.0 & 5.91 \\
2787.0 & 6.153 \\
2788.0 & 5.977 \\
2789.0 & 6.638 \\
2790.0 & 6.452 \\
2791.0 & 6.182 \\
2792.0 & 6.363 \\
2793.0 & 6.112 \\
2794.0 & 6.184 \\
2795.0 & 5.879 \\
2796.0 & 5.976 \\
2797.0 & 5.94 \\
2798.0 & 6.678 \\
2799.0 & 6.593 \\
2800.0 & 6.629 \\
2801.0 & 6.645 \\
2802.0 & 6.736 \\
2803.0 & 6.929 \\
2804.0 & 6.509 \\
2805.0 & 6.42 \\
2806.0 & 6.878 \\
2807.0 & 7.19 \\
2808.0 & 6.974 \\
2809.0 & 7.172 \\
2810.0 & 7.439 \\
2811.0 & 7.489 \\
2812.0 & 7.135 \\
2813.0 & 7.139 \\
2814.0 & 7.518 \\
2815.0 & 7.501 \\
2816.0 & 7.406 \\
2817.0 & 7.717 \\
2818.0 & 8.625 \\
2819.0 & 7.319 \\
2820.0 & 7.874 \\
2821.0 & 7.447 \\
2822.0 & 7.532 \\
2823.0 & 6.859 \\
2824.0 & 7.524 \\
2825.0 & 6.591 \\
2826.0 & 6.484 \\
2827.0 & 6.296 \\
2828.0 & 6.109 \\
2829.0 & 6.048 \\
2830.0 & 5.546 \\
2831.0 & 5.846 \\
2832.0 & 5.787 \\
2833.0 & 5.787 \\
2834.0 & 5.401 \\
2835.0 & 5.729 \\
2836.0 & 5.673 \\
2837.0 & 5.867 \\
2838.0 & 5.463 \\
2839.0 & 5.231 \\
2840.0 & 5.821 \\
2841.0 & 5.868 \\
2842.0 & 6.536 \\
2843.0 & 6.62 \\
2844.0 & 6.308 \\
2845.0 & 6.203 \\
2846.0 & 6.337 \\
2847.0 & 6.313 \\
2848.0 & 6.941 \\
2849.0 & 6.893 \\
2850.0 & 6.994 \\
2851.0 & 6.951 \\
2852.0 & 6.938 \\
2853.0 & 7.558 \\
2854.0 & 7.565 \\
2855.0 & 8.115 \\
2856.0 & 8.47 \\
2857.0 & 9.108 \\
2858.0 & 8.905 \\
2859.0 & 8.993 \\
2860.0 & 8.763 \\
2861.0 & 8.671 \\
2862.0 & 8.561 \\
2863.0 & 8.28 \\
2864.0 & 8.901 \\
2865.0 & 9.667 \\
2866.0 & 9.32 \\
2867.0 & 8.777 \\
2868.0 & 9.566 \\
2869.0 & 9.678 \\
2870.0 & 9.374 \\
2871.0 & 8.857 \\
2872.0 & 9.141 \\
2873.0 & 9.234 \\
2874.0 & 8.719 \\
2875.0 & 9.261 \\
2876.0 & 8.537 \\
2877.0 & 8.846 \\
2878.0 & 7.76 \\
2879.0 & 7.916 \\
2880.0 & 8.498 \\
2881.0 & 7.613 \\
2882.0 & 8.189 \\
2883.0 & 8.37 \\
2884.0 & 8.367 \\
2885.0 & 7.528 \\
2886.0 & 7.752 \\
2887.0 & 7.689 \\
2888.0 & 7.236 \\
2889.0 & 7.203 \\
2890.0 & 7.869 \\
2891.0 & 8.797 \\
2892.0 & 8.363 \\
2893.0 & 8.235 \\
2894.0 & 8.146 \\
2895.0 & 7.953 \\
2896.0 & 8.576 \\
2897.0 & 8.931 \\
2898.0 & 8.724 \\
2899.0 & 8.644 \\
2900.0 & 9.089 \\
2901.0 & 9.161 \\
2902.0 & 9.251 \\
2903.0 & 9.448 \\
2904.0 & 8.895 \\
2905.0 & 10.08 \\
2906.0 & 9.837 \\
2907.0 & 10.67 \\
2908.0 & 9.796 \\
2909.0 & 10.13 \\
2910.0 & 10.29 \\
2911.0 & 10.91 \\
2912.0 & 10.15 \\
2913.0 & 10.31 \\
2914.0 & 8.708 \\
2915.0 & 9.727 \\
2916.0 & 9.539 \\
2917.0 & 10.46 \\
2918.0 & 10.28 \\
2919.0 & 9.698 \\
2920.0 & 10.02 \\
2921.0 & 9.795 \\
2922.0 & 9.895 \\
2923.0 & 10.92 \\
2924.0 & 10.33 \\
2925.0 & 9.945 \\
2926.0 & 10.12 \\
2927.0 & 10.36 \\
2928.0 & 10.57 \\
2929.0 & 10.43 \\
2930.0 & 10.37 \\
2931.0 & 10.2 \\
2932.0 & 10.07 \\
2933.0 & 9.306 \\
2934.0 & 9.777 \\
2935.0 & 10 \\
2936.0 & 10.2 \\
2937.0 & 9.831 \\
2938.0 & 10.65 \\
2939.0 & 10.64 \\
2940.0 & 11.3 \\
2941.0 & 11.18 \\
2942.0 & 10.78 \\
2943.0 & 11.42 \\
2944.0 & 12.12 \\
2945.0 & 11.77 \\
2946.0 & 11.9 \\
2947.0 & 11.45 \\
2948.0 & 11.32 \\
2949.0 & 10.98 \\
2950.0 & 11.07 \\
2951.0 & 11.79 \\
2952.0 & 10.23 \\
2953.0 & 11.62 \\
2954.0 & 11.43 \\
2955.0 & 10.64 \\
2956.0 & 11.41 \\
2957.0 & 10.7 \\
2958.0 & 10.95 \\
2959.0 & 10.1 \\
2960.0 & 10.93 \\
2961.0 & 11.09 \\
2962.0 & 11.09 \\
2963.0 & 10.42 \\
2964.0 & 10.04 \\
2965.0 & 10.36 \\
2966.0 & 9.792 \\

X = 6.0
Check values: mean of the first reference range 6.6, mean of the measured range 7.55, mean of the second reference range 9.56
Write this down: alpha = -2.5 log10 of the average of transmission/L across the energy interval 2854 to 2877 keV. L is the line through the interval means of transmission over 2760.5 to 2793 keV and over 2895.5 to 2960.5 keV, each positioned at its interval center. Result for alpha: -0.052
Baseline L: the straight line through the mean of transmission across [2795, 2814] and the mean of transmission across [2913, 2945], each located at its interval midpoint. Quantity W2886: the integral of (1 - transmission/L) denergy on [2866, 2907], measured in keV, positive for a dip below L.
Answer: 2.1 keV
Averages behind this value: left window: 6.8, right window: 10.3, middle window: 8.64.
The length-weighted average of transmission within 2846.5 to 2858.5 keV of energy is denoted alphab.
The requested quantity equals 7.56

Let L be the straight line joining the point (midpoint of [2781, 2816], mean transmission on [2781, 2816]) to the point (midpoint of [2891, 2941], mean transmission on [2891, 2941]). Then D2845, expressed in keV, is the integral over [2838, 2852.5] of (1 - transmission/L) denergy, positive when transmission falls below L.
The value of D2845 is 2.7 keV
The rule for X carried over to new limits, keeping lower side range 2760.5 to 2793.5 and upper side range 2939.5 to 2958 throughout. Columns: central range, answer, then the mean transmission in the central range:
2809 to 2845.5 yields 4.12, 6.61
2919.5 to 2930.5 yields 0.30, 10.3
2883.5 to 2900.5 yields 2.38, 8.18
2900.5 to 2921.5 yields 0.49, 9.86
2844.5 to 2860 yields 1.43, 7.53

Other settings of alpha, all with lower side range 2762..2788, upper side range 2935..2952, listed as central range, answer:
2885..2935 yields 0.07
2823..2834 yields 0.21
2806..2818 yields -0.05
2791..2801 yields 0.04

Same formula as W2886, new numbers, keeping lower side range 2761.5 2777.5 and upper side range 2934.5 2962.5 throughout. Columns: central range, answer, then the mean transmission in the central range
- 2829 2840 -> 3.0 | 5.66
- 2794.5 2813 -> 0.4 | 6.74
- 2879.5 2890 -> 1.5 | 7.85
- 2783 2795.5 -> 0.8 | 6.06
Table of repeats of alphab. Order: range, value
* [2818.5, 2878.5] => 7.43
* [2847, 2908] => 8.5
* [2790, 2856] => 6.66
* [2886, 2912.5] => 8.98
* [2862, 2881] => 8.86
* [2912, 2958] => 10.6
